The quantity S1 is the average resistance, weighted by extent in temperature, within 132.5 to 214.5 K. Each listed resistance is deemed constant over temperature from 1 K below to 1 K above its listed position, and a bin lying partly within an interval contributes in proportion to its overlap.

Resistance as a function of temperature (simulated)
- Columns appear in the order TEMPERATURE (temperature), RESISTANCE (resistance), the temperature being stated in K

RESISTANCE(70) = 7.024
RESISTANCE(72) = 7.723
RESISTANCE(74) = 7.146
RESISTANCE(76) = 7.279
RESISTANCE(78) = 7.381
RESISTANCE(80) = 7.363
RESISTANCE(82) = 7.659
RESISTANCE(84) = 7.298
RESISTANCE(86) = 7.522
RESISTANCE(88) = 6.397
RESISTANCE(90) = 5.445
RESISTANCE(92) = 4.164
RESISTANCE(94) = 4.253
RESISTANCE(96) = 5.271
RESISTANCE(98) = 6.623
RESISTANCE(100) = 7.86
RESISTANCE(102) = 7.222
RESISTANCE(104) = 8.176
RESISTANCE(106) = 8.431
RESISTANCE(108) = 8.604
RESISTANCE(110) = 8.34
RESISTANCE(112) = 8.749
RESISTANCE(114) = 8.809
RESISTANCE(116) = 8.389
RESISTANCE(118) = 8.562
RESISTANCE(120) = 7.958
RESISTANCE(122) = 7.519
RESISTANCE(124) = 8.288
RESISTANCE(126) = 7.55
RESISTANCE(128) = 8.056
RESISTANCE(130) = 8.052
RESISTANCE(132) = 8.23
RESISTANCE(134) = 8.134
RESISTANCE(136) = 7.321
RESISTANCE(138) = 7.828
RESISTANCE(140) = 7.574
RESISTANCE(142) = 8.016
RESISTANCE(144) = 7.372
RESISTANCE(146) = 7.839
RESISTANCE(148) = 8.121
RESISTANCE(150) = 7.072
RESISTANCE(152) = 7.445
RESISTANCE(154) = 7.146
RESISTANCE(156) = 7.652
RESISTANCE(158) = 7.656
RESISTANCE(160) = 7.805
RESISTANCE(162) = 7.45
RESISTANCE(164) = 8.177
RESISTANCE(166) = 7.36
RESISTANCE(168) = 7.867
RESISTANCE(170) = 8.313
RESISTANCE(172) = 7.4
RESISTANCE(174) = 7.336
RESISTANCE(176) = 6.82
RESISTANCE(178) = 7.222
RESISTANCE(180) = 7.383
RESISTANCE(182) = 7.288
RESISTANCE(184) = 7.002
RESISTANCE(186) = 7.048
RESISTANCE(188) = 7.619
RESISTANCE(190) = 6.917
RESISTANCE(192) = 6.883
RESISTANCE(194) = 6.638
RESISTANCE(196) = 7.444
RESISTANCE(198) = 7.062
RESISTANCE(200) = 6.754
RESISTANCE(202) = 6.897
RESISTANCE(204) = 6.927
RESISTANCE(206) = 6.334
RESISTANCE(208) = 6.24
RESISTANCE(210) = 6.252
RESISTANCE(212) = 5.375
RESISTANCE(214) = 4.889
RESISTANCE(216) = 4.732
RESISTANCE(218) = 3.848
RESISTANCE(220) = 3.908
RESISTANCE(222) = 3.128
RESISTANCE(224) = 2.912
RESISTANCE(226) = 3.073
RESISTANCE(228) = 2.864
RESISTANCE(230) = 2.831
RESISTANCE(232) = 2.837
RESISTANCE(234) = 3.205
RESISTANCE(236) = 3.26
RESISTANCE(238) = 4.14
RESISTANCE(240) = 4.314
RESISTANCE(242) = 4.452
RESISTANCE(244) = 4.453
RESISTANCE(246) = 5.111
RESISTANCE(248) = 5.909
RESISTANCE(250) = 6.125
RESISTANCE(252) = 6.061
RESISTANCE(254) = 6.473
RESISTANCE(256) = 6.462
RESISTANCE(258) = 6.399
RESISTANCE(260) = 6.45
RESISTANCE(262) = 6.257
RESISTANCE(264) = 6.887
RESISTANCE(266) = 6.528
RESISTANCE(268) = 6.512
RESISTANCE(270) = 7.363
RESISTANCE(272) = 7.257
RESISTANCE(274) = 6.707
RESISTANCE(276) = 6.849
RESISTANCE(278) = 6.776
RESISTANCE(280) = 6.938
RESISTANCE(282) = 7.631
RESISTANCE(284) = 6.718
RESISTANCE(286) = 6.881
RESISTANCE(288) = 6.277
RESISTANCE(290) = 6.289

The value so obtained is 7.24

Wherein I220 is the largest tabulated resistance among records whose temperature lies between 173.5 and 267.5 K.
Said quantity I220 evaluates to 7.619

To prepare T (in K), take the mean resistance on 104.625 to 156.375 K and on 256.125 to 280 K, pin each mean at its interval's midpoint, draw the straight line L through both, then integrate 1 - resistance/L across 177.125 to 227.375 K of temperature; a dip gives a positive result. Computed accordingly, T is 9.5 K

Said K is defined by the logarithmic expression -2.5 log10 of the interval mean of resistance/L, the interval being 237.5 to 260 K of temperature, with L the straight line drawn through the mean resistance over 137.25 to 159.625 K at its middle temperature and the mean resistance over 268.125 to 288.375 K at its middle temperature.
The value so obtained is 0.272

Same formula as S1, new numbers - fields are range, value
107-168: 7.9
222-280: 5.29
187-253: 5.13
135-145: 7.62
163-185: 7.47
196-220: 5.92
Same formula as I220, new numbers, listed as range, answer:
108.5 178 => 8.809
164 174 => 8.313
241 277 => 7.363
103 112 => 8.749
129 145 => 8.23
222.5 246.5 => 5.111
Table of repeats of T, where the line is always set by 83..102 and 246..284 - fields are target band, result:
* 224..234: 5.5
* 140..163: -4.7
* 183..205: -2.1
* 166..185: -3.1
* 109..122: -4.6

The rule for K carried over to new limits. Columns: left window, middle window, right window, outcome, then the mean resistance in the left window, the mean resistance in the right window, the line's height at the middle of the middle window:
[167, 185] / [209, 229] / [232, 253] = 0.35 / 7.4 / 4.61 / 5.6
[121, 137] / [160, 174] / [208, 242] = -0.22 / 7.89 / 3.94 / 6.33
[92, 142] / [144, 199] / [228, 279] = -0.09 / 7.68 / 5.53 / 6.82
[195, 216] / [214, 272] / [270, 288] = 0.33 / 6.34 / 6.95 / 6.65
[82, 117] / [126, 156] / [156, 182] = -0.05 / 7.16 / 7.56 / 7.4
